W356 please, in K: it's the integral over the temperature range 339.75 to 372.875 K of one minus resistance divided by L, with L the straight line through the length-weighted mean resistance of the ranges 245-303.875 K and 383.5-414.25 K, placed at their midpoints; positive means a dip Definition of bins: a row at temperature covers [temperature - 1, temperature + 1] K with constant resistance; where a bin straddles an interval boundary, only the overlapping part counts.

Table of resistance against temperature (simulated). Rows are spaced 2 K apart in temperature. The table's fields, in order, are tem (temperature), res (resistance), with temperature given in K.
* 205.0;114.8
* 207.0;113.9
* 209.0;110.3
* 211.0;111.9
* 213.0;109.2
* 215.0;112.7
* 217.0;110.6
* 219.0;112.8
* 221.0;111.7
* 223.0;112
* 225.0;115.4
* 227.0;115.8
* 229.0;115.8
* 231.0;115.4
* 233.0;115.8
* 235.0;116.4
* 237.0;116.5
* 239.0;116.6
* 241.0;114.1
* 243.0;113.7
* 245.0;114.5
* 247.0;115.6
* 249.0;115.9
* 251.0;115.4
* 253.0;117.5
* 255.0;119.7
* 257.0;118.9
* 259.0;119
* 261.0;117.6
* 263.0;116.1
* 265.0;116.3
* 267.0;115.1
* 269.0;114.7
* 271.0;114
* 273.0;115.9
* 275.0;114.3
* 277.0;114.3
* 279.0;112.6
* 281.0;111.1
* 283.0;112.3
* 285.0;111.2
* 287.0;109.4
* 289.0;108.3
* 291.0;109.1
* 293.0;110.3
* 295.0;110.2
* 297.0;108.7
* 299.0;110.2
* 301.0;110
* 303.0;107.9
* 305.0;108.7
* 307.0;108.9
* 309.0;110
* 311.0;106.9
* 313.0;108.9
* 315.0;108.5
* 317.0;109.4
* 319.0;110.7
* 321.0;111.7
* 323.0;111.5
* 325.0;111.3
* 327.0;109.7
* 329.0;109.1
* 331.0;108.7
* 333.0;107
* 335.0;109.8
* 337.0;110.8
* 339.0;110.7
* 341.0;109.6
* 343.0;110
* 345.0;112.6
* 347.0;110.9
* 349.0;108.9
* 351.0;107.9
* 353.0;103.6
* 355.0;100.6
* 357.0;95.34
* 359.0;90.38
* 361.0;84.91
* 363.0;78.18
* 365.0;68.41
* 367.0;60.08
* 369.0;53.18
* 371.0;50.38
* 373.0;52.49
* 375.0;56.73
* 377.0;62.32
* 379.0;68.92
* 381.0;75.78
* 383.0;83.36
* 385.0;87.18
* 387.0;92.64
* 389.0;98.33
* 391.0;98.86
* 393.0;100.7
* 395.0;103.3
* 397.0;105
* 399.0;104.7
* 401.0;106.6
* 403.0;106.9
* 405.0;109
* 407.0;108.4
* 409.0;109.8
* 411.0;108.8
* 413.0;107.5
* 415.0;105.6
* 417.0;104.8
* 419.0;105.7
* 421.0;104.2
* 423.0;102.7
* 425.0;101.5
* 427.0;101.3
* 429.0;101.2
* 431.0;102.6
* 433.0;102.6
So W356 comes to 5.4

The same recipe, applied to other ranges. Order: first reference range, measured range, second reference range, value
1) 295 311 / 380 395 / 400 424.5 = 2.15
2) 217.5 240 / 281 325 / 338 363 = -0.93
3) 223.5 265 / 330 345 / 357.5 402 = -2.87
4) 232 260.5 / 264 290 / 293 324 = -0.01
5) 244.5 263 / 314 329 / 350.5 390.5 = -2.49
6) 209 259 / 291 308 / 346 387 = -2.03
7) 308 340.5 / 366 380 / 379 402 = 5.81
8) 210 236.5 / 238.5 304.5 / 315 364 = -1.98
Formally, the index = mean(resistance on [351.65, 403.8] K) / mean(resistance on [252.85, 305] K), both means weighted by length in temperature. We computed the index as 0.74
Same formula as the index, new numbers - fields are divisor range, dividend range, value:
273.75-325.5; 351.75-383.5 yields 0.67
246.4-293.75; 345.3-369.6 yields 0.79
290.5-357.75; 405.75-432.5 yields 0.96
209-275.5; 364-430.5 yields 0.79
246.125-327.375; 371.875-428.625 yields 0.85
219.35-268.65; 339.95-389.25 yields 0.73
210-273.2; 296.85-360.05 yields 0.94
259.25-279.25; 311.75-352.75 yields 0.95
